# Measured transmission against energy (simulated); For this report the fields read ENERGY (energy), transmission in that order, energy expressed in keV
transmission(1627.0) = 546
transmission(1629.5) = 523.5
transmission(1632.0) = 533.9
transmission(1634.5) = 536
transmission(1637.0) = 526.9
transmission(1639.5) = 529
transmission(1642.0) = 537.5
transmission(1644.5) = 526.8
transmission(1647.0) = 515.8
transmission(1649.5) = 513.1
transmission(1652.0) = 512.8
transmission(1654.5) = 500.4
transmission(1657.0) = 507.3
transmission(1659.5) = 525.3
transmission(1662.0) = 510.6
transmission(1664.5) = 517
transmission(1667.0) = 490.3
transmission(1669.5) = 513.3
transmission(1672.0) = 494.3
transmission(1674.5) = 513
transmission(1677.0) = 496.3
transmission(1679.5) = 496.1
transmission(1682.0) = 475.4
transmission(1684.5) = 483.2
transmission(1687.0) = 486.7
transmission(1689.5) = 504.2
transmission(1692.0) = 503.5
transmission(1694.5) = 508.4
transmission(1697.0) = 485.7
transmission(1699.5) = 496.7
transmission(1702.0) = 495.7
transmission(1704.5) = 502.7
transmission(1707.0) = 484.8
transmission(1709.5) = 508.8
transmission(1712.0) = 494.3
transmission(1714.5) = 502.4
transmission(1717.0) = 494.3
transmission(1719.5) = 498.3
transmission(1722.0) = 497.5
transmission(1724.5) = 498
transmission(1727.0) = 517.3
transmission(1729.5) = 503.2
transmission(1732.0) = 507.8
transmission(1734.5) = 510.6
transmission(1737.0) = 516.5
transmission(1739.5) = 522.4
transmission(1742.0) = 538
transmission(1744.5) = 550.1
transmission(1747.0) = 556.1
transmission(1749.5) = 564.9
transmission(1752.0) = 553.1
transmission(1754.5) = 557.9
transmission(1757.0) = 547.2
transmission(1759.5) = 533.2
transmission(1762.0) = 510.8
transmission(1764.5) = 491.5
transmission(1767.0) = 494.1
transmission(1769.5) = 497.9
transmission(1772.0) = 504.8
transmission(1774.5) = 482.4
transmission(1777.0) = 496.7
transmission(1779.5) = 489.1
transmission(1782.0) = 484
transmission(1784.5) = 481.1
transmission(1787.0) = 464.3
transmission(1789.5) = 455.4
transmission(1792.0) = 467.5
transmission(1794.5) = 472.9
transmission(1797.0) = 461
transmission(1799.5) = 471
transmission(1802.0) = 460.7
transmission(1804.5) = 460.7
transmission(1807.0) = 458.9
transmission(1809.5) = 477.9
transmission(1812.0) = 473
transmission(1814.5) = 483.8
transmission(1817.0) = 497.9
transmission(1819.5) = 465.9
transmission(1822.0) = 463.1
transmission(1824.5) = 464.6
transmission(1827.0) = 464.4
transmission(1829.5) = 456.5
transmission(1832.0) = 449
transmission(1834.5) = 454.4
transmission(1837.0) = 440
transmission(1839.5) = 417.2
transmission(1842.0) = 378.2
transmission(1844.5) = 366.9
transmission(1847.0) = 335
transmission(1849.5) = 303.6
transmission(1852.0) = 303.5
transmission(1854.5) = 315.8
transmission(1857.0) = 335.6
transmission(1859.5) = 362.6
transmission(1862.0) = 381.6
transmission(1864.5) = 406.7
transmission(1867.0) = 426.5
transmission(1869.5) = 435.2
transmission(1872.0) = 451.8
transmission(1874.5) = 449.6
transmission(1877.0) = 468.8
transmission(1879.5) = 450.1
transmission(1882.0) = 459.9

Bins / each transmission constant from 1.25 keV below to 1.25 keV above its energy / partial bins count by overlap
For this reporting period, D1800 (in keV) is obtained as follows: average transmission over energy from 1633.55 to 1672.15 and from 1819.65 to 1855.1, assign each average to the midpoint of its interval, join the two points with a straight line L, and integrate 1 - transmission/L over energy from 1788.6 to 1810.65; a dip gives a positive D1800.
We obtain -1.95 keV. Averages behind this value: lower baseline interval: 516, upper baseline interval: 404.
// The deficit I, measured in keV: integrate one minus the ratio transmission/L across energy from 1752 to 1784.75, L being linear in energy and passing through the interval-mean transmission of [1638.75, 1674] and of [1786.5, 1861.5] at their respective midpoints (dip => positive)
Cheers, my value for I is -3.7 keV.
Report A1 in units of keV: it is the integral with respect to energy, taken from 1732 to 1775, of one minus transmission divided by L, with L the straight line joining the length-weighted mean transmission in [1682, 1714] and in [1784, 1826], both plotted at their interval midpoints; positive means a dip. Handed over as -3.9 keV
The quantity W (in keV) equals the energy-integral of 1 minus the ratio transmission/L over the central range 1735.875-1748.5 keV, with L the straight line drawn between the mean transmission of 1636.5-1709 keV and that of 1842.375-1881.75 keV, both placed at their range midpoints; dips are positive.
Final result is -2.1 keV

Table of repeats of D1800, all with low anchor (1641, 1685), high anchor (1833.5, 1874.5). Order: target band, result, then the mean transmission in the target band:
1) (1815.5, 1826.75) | -1.9 keV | 472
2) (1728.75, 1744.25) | -2.0 keV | 519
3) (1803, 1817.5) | -2.2 keV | 474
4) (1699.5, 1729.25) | -1.6 keV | 499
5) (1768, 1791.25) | -2.8 keV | 484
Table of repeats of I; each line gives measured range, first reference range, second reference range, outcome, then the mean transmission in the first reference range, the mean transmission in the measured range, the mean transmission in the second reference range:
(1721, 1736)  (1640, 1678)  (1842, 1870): -1.6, 512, 506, 360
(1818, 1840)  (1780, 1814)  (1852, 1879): -0.9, 469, 455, 400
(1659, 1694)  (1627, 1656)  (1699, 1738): 0.9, 524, 500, 502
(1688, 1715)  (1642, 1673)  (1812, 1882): -0.5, 512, 499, 418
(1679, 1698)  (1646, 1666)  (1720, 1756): 0.9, 512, 493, 528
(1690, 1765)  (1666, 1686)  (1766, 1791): -3.9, 495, 515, 485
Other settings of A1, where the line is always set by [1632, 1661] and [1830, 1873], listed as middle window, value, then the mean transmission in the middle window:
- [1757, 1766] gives -1.4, 516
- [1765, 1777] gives -1.5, 495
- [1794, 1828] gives -4.6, 470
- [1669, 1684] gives 0.2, 497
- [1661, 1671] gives 0.0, 507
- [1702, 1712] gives -0.3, 498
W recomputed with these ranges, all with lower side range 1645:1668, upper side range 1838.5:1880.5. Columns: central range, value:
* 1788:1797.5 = -0.8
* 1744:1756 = -2.7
